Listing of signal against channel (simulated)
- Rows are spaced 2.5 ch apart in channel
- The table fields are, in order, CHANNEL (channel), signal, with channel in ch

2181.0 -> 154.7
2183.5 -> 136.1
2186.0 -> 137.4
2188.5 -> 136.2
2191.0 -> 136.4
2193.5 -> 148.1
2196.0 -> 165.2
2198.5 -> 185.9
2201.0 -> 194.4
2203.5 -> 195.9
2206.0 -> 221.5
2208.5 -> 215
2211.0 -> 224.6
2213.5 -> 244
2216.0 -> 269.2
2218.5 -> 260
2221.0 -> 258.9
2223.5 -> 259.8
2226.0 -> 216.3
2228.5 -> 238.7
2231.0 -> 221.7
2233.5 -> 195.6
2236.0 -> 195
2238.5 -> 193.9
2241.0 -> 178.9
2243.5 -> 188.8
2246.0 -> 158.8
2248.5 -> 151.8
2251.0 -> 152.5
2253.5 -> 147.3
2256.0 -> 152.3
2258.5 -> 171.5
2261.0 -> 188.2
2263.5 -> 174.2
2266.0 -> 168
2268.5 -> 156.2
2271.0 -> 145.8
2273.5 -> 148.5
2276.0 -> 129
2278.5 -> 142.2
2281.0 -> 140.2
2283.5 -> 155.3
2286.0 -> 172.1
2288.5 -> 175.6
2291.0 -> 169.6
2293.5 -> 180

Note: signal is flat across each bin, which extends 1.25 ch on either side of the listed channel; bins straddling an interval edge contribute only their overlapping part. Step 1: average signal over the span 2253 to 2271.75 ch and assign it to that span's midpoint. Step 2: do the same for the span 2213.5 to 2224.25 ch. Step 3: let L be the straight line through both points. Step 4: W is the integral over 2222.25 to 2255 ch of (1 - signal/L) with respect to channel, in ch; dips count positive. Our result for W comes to 3.9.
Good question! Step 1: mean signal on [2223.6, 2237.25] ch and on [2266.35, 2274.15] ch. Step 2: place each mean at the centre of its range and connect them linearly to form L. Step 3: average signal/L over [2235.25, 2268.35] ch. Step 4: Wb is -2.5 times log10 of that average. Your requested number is 0.07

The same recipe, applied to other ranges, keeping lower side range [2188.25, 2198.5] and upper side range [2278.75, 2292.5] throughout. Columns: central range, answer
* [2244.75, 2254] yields 0.033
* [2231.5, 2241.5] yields -0.233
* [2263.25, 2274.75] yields 0.017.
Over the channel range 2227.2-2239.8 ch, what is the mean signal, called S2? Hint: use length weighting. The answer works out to 209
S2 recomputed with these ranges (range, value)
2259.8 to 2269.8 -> 171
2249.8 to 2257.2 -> 151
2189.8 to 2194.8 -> 143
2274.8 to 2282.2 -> 137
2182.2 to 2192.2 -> 137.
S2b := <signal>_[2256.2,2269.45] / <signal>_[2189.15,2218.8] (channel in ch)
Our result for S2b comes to 0.84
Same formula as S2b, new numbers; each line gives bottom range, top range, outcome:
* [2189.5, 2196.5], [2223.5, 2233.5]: 1.53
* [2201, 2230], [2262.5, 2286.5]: 0.65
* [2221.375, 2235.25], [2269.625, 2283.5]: 0.63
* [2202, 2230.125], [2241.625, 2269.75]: 0.70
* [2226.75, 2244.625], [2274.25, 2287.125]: 0.73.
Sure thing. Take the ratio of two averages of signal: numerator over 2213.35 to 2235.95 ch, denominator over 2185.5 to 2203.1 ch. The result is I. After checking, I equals 1.48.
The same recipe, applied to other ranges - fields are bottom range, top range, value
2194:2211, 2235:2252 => 0.89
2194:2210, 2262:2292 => 0.80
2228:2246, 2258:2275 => 0.83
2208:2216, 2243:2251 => 0.69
